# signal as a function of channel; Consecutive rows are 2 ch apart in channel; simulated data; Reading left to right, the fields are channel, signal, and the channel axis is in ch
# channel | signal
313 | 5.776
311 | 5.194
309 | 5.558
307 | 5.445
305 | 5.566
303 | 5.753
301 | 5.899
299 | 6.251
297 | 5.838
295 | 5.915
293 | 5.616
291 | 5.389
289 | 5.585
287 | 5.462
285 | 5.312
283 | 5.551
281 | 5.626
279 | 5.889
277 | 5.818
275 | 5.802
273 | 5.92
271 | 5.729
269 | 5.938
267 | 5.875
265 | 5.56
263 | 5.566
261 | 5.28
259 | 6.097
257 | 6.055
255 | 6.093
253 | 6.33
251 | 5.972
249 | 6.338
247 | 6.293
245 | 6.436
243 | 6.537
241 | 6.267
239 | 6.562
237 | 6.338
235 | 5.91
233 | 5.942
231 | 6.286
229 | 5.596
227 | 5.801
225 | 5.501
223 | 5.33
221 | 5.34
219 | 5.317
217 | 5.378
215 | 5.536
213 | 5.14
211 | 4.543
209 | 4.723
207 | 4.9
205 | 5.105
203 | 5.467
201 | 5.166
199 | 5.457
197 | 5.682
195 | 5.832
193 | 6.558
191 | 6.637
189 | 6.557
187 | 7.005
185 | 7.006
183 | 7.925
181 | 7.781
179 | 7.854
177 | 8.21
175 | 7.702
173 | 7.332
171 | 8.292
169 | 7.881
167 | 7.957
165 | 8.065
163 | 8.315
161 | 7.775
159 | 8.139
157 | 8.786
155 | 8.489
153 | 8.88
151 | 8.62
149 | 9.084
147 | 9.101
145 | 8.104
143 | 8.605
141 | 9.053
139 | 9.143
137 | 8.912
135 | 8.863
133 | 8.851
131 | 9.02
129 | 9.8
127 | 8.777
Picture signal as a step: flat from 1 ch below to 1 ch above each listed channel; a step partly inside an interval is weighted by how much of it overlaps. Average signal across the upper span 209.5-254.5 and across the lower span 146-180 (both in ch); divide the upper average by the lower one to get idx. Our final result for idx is 0.7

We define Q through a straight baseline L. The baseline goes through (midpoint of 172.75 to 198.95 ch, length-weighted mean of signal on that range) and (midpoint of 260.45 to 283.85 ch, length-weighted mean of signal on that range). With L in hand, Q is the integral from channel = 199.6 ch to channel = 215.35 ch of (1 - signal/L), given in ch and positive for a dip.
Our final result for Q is 3.83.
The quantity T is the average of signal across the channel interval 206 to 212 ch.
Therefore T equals 4.72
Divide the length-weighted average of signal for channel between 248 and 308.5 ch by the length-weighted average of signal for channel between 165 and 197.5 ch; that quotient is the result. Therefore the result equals 0.8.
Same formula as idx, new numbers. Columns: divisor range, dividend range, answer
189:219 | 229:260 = 1.14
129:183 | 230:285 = 0.71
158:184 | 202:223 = 0.65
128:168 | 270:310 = 0.66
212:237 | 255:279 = 1.03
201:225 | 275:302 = 1.10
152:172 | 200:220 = 0.62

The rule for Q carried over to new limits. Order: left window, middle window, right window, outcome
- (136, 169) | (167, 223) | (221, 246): 7.3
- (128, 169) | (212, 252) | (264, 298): 5.2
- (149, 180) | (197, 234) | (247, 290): 8.6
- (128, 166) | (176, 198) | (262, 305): 2.4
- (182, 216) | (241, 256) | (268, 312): -1.4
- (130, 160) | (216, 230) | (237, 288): 2.9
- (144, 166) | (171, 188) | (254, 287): 0.6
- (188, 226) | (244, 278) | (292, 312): -2.1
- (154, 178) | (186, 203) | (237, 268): 3.1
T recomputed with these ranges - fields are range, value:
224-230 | 5.63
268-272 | 5.83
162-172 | 8.1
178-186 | 7.64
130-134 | 8.94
